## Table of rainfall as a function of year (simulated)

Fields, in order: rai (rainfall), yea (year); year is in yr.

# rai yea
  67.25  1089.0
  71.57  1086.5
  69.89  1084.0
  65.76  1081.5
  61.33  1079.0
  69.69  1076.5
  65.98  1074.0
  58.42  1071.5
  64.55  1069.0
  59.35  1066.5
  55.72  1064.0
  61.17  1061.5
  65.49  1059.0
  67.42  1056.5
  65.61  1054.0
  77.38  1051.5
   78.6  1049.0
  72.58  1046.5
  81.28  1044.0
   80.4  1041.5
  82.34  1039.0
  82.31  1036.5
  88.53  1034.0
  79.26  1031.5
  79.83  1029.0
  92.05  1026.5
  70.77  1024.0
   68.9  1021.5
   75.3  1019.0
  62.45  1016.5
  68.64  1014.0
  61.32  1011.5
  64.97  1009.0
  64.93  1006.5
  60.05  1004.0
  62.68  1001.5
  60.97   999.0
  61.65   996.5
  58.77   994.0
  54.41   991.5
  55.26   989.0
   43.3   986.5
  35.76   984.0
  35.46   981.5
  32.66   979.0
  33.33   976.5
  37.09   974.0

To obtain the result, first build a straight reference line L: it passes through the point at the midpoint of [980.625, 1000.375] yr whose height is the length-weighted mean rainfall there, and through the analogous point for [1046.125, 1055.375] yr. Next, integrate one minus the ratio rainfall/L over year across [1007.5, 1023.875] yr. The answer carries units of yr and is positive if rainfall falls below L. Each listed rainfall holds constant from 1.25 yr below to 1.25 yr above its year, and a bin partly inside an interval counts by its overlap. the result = -1.81 yr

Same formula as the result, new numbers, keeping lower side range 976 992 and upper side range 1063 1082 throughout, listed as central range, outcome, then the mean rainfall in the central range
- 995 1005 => -3.6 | 61.3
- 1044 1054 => -3.3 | 75.5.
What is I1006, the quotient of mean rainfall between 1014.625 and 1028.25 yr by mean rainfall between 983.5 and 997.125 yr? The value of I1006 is 1.42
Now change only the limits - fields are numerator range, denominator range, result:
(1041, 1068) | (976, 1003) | 1.41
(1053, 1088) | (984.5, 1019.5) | 1.07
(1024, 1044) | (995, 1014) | 1.32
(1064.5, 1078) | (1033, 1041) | 0.75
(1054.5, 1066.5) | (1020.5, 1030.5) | 0.80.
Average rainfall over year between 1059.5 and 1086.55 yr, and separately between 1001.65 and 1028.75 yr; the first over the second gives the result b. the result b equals 0.92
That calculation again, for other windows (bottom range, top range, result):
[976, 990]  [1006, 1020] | 1.68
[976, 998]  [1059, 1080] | 1.35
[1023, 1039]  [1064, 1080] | 0.76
